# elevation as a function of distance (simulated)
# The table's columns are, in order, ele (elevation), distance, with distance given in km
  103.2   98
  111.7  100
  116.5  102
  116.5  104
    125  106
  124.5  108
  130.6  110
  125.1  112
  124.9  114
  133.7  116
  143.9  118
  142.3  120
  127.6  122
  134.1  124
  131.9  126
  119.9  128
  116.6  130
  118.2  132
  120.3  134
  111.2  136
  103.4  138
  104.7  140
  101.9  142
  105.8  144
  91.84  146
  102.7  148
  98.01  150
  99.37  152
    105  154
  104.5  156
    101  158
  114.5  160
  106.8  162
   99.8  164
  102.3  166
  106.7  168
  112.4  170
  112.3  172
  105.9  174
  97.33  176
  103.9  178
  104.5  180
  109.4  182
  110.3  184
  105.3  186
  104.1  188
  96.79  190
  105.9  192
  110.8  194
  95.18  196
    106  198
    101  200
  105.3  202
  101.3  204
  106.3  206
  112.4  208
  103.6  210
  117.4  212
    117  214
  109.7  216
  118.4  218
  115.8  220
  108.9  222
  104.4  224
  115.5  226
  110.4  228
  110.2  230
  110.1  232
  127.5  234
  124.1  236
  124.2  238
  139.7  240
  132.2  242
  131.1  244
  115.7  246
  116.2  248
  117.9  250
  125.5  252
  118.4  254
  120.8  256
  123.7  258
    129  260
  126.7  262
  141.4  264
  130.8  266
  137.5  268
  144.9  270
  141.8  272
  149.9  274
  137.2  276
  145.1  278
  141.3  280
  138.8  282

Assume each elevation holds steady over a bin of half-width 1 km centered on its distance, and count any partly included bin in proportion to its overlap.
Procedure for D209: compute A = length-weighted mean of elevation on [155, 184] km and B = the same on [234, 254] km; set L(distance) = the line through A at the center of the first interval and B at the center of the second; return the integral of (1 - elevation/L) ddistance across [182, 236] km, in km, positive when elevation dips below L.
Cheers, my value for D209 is 3.2 km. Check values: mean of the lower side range 106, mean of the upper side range 125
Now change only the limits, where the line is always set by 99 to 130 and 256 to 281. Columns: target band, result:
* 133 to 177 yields 8.4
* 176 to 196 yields 4.1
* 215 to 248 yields 3.9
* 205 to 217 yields 2.0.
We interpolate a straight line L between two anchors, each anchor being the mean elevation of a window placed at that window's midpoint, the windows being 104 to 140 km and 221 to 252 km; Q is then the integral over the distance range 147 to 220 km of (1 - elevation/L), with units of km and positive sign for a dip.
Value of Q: 9.4 km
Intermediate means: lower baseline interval 125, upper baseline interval 119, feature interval 106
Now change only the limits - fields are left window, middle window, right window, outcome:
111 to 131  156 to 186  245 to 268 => 5.1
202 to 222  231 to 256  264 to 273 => 0.6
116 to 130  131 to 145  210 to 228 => 2.1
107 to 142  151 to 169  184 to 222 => 1.8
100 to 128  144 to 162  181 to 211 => 2.2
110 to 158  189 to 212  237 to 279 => 3.6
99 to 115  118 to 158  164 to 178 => 0.4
